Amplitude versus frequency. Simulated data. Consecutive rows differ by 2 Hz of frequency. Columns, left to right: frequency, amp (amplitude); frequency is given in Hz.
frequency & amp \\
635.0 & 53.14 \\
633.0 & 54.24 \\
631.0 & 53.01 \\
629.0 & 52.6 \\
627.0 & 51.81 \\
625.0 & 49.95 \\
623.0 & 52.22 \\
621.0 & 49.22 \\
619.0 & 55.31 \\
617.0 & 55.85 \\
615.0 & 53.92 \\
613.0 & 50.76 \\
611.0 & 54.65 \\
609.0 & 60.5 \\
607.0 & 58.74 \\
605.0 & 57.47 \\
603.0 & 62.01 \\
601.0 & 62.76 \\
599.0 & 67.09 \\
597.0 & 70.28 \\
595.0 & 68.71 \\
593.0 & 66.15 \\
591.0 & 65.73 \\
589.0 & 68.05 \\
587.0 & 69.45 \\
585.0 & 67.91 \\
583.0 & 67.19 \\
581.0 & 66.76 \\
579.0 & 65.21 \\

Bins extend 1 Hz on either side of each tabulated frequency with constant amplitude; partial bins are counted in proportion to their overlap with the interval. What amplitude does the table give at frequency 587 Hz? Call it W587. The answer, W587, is 69.45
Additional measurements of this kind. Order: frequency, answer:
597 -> 70.28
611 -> 54.65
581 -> 66.76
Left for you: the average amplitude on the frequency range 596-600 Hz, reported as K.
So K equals 68.7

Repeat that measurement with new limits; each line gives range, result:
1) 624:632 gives 51.8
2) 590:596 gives 66.9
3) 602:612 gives 58.7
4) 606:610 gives 59.6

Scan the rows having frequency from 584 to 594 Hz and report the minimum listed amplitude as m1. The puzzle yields 65.73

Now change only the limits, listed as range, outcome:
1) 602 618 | 50.76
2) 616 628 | 49.22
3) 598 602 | 62.76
